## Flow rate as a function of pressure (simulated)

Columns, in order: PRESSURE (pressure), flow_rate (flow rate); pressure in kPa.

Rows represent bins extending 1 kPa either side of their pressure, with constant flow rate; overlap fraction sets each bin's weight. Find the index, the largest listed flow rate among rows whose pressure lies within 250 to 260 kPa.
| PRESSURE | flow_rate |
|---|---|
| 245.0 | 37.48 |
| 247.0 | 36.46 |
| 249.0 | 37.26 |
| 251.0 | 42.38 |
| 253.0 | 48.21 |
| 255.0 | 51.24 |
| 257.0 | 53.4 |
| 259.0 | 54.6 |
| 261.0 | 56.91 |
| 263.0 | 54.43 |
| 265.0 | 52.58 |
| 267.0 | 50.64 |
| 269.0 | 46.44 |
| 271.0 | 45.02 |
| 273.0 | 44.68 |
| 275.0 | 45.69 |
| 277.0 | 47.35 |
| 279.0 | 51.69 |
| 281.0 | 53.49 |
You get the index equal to 54.6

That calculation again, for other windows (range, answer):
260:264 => 56.91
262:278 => 54.43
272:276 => 45.69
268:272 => 46.44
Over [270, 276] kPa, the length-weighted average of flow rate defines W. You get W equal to 45.1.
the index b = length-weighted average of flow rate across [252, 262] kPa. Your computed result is 52.9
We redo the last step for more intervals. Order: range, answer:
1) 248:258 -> 46.5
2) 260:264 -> 55.7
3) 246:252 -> 38.7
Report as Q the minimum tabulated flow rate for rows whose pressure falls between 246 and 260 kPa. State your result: 36.46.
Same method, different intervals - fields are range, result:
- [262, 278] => 44.68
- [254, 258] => 51.24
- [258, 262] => 54.6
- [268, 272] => 45.02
